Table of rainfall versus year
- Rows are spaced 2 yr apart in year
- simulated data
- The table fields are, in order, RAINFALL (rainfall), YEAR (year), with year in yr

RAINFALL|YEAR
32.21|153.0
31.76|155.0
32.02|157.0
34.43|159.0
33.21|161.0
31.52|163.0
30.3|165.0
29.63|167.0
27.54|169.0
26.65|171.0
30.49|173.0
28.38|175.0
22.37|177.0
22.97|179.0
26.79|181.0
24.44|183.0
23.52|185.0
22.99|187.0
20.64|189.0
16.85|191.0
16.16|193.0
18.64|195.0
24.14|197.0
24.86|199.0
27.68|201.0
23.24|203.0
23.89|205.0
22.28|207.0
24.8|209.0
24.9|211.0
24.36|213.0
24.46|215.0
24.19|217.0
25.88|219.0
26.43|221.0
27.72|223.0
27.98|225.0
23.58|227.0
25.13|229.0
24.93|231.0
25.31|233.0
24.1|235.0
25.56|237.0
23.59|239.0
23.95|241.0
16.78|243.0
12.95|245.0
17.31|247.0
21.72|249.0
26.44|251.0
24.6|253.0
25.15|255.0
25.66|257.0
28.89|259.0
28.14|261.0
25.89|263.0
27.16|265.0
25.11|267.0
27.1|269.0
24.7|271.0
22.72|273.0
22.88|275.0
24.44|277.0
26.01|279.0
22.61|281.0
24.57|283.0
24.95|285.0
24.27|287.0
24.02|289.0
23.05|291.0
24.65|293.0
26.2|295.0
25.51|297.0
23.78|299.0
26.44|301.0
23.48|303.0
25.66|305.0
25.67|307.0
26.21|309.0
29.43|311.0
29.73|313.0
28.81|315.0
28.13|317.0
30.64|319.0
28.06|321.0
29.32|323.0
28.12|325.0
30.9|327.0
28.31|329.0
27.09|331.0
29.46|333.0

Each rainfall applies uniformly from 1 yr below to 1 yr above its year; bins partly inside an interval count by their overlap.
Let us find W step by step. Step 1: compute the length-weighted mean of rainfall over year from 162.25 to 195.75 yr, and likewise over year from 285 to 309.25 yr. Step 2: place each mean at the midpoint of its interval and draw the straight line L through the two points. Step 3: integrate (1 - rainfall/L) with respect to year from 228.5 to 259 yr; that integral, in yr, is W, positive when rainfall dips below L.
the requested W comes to 2.2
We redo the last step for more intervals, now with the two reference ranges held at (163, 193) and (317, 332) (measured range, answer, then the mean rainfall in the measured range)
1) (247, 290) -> 4.0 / 24.9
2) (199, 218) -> 1.1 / 24.4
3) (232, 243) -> 1.2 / 23.8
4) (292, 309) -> 1.8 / 25.2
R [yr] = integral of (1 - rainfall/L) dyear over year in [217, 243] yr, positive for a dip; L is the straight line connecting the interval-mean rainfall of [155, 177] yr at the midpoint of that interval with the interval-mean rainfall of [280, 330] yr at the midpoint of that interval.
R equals 3.2 yr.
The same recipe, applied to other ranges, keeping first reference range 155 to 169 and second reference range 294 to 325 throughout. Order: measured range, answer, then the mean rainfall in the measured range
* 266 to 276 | 1.3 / 24.5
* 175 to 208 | 8.5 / 22.8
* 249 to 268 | 1.7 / 26.1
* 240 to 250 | 3.6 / 18.5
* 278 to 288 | 1.2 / 24.5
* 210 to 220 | 1.7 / 24.8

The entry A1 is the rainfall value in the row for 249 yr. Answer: 21.72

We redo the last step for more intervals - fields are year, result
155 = 31.76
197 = 24.14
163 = 31.52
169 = 27.54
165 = 30.3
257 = 25.66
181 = 26.79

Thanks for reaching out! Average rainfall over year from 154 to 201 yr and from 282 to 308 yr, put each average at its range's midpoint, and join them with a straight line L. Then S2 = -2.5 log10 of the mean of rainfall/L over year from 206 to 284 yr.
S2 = 0.04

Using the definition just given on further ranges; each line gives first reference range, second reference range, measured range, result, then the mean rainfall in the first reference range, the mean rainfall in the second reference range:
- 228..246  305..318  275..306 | 0.07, 22.5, 27.8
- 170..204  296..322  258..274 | -0.02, 23.6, 27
